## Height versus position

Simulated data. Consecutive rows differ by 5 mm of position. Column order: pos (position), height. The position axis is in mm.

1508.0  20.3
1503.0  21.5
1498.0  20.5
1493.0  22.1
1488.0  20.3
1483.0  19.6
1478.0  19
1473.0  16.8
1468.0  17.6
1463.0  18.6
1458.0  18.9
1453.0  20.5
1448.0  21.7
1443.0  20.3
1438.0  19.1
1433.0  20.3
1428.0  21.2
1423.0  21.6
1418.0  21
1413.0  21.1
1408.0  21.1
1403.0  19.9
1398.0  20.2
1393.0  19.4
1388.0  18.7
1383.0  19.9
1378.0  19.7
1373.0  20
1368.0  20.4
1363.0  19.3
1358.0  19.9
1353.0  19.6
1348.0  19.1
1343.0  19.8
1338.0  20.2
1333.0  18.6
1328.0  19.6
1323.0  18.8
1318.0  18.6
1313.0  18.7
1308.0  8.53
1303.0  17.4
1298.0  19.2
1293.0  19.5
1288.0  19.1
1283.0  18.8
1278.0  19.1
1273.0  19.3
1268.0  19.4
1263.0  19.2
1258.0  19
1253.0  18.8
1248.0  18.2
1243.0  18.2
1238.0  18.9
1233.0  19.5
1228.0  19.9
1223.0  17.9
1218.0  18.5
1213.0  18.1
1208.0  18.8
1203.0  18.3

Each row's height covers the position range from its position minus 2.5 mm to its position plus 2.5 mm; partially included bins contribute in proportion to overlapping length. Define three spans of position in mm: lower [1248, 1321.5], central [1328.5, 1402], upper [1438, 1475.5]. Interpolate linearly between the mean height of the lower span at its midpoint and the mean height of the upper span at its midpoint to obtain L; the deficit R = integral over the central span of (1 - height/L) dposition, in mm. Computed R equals -3.82 mm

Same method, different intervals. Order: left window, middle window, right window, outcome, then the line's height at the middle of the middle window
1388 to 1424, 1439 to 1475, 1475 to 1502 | 2.0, 20.4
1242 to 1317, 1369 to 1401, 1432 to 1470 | -1.0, 19.1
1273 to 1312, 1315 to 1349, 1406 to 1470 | -1.8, 18.3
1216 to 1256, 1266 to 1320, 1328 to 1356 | 3.3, 19.1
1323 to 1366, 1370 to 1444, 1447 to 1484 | -3.9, 19.2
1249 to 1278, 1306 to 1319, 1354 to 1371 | 2.9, 19.5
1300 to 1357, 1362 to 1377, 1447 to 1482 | -1.3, 18.4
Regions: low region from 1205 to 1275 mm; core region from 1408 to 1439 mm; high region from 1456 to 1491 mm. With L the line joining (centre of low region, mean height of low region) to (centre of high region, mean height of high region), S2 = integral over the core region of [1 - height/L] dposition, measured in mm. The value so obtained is -3.4 mm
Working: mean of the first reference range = 18.8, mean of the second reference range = 18.7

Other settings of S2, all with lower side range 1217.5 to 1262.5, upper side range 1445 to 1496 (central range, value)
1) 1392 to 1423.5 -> -2.09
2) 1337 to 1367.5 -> -0.83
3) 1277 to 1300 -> -0.23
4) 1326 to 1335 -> -0.01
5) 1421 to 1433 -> -1.10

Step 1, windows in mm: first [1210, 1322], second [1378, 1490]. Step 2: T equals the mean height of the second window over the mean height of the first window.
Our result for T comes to 1.08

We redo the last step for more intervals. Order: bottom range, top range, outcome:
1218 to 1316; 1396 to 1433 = 1.14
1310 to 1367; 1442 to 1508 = 1.03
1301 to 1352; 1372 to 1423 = 1.12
